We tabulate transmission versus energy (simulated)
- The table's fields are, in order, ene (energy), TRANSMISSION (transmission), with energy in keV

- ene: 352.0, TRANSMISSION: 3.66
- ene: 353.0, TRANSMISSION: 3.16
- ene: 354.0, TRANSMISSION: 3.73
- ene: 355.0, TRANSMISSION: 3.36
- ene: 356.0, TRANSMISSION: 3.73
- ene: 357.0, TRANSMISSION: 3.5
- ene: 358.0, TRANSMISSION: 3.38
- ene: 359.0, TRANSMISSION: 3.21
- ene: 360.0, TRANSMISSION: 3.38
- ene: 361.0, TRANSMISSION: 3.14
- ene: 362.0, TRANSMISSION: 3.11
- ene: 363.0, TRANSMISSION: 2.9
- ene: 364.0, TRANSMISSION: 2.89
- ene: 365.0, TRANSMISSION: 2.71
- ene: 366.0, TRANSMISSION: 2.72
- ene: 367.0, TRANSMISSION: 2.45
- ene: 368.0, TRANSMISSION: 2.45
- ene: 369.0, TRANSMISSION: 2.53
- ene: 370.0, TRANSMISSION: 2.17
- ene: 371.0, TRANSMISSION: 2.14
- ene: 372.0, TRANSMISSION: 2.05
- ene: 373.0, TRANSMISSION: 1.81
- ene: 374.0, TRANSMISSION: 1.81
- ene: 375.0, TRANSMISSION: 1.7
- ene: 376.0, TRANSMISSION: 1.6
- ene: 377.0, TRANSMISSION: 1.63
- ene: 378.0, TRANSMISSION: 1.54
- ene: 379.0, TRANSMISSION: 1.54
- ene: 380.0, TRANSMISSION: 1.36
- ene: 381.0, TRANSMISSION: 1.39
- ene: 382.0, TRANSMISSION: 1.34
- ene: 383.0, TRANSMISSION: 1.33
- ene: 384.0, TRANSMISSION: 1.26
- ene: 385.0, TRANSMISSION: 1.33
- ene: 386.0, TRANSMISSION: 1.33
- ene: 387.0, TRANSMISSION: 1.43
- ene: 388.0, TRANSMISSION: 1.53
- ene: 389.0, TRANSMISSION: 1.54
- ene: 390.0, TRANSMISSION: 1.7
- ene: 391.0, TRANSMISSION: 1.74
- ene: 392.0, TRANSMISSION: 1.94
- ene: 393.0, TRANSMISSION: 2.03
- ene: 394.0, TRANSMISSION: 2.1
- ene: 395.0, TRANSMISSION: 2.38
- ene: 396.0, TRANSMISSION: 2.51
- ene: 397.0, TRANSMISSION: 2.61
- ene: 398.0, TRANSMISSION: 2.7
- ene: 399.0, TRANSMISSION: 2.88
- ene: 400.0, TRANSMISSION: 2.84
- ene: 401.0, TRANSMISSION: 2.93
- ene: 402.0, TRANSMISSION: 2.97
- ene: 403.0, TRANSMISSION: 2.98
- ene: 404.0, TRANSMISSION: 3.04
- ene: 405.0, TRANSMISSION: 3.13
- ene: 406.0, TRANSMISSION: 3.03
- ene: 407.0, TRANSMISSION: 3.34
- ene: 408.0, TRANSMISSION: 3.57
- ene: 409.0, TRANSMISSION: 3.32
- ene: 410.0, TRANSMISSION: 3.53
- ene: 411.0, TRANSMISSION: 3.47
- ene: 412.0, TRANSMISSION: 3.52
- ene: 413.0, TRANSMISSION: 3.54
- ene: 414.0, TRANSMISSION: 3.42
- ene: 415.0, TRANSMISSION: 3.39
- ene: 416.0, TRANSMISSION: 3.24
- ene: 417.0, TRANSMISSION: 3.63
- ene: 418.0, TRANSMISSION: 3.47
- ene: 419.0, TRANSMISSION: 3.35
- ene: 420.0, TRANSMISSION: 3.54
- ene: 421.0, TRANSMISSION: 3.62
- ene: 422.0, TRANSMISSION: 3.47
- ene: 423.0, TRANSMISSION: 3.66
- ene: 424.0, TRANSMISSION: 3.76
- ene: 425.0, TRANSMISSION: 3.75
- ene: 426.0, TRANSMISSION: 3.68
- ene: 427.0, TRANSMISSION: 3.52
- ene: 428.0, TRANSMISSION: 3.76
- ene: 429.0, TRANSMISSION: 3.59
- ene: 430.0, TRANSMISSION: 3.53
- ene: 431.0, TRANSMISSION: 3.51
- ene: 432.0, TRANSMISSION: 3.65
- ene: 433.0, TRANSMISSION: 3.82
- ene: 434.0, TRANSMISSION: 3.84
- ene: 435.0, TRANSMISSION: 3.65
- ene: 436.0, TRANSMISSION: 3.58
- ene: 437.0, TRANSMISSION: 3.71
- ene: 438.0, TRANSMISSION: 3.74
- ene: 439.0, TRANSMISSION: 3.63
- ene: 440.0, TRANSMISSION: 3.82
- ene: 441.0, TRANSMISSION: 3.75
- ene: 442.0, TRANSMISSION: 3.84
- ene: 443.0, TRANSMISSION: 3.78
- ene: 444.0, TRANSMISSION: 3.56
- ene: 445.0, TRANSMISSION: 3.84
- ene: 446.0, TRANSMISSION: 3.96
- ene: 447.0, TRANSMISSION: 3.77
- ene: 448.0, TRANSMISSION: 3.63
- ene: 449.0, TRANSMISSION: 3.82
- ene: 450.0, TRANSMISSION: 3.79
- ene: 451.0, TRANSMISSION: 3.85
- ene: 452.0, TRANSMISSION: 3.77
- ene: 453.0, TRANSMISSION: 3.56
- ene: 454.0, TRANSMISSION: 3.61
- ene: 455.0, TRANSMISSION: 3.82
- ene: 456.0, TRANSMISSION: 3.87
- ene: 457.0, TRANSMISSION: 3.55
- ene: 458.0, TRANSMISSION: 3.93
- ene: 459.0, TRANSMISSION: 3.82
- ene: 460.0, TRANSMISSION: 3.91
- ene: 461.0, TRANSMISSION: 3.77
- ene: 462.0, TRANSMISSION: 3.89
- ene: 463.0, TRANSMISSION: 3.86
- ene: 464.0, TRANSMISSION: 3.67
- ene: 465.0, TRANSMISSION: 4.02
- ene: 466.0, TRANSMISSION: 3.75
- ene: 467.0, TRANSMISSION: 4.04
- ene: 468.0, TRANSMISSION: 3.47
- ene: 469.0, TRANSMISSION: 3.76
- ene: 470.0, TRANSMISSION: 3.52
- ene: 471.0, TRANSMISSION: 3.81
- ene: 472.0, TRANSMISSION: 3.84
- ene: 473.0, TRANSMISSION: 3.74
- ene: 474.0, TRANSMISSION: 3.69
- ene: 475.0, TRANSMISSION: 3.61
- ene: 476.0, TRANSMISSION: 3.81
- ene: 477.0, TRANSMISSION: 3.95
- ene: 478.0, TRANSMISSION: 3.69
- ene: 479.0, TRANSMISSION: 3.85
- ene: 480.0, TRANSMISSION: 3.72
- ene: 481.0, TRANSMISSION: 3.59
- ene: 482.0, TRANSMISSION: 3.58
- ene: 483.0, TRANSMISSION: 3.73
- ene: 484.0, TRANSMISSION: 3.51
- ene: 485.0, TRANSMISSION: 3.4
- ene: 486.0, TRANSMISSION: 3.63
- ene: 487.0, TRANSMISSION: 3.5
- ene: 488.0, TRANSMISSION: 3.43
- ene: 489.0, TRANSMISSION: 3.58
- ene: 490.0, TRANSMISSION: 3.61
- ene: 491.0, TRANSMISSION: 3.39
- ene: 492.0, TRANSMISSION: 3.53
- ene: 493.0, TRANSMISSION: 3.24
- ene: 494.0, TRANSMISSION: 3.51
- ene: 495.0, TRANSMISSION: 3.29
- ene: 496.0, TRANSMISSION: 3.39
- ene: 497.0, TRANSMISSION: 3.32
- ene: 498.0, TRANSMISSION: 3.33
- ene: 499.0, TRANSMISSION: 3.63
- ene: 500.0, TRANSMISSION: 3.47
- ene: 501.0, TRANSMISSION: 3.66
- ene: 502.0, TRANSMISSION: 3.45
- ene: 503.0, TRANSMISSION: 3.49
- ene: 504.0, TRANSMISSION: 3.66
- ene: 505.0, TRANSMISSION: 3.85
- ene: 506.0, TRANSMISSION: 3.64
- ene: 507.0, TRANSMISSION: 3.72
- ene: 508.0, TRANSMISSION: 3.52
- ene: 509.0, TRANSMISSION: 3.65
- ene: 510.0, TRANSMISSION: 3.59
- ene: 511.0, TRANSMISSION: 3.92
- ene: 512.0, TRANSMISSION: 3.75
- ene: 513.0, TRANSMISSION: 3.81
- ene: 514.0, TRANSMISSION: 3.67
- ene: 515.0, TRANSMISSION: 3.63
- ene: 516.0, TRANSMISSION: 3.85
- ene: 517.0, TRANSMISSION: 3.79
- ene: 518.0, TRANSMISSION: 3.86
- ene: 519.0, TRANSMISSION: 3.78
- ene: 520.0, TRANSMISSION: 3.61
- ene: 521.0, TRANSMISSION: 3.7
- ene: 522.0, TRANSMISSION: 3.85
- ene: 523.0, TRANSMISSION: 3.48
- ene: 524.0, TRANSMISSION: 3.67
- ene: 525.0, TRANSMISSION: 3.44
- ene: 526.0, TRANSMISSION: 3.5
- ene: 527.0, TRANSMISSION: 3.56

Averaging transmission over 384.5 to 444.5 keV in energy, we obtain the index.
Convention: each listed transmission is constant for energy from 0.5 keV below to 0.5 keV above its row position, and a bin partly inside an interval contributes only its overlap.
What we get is 3.12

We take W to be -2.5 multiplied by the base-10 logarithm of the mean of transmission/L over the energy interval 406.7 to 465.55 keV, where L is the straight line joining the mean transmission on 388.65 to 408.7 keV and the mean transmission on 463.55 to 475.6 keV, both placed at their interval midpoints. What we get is -0.15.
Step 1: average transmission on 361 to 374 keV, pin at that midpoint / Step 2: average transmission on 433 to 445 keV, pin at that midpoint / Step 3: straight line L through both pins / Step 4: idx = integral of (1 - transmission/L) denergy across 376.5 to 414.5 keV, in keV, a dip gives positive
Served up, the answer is 8.4 keV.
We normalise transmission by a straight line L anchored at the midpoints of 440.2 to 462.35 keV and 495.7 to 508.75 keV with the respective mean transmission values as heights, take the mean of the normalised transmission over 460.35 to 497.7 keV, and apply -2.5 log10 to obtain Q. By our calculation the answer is 0.005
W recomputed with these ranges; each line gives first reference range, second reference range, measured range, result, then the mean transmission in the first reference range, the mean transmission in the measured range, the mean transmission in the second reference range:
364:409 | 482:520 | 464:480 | -0.17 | 2.18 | 3.77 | 3.59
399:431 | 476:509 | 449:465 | -0.09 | 3.4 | 3.79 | 3.56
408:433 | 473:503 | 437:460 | -0.06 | 3.54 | 3.76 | 3.56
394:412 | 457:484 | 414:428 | -0.11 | 3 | 3.55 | 3.76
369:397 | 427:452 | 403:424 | -0.21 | 1.74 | 3.41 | 3.72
